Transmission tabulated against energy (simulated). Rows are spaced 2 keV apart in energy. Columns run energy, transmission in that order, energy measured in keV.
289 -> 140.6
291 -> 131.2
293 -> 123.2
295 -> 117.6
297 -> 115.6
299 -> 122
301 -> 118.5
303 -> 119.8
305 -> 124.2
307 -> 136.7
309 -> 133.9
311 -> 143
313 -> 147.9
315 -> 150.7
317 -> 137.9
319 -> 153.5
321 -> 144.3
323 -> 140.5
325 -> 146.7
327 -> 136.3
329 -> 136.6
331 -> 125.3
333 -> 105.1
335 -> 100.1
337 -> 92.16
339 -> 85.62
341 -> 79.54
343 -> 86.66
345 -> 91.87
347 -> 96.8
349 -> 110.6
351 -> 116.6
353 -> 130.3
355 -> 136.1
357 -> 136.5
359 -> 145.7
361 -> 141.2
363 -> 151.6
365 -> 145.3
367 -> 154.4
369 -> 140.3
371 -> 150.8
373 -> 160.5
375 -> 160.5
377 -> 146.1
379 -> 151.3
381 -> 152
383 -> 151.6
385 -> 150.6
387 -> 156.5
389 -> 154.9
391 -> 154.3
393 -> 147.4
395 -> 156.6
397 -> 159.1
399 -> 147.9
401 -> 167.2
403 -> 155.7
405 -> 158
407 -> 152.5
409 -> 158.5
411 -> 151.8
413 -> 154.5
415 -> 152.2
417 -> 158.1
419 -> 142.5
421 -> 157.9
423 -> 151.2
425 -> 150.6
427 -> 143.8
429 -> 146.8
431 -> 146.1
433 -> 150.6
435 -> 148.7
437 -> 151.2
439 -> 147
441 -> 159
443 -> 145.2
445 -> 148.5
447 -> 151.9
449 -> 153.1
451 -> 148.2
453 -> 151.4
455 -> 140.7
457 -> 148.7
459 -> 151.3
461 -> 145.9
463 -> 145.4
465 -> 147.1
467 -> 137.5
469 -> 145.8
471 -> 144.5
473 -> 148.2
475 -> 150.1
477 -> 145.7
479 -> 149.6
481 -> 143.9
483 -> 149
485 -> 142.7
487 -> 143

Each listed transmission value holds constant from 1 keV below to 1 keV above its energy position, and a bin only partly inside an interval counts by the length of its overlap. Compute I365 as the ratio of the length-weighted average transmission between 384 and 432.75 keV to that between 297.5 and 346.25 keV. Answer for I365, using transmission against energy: 1.2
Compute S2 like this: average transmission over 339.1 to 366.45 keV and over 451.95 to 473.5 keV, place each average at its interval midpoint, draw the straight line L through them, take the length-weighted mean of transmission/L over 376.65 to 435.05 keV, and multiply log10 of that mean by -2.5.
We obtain -0.154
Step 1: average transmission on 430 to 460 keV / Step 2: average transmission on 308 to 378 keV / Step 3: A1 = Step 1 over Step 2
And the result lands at 1.15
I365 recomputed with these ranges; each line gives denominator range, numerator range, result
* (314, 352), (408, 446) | 1.28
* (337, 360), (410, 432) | 1.37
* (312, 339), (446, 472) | 1.13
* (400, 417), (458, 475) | 0.93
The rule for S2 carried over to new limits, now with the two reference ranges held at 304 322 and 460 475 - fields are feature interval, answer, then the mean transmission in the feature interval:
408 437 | -0.05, 151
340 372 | 0.13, 126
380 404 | -0.08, 154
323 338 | 0.17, 122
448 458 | -0.03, 148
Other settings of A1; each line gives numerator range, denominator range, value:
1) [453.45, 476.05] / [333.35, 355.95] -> 1.43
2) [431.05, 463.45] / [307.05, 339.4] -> 1.14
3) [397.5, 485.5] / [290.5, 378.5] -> 1.16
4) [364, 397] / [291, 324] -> 1.14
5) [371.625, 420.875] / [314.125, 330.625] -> 1.08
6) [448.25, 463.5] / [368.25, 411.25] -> 0.96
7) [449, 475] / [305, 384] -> 1.11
